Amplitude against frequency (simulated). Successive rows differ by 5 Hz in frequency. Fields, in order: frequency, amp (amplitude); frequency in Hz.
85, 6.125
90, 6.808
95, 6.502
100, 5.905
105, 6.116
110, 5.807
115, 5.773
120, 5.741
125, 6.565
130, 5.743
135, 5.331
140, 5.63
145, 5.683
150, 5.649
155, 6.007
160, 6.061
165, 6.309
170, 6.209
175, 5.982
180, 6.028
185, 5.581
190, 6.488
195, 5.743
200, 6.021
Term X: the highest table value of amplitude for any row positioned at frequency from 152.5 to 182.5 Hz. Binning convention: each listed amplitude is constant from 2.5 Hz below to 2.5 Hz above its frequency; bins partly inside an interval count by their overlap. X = 6.309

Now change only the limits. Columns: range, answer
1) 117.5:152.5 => 6.565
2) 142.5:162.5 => 6.061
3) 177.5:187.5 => 6.028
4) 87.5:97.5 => 6.808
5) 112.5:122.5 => 5.773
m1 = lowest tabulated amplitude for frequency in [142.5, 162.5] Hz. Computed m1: 5.649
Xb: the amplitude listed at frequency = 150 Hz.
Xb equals 5.649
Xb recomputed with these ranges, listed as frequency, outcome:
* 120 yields 5.741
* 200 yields 6.021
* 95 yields 6.502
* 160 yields 6.061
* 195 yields 5.743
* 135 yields 5.331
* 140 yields 5.63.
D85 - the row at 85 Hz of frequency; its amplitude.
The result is 6.125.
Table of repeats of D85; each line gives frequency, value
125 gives 6.565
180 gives 6.028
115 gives 5.773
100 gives 5.905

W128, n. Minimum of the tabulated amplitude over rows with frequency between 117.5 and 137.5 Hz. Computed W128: 5.331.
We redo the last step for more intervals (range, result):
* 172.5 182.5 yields 5.982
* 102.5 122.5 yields 5.741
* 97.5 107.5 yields 5.905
